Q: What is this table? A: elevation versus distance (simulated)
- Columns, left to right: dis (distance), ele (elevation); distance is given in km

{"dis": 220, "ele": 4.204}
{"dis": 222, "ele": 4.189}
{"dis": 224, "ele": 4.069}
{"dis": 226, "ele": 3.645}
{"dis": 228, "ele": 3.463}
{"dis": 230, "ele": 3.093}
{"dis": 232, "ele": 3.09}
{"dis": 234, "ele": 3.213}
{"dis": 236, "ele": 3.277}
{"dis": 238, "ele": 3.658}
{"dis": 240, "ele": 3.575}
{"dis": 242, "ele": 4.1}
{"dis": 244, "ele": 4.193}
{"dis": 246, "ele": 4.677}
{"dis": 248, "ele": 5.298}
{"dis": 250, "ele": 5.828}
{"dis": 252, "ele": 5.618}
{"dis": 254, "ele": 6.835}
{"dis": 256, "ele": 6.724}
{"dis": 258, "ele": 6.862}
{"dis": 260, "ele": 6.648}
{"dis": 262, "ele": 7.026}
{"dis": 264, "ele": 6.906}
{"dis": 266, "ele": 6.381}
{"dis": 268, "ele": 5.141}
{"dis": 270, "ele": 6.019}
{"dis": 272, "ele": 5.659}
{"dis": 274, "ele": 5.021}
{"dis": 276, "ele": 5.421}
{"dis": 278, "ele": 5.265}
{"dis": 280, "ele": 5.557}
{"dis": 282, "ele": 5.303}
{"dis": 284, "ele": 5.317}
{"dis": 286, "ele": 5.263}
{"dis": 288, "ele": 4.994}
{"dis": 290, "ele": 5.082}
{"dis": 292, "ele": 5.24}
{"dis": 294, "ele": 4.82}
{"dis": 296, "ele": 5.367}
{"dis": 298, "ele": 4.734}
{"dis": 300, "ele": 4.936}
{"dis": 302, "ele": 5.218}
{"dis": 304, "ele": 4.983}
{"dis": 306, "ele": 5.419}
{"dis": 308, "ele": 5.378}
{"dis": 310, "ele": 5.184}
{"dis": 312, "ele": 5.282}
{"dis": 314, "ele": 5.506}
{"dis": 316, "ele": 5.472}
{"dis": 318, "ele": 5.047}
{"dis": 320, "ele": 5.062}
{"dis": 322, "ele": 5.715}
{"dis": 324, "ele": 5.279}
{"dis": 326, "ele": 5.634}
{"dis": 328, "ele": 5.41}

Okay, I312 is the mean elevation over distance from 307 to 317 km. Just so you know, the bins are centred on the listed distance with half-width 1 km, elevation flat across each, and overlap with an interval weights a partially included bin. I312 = 5.36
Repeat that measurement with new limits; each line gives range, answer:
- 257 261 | 6.75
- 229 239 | 3.27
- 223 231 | 3.57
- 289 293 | 5.16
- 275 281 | 5.41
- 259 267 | 6.74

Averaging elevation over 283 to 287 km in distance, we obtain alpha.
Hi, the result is 5.29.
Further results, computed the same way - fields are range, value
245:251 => 5.27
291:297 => 5.14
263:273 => 6.02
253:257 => 6.78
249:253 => 5.72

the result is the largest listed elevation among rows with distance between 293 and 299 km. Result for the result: 5.367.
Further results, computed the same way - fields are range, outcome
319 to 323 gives 5.715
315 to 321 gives 5.472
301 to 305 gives 5.218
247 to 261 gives 6.862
